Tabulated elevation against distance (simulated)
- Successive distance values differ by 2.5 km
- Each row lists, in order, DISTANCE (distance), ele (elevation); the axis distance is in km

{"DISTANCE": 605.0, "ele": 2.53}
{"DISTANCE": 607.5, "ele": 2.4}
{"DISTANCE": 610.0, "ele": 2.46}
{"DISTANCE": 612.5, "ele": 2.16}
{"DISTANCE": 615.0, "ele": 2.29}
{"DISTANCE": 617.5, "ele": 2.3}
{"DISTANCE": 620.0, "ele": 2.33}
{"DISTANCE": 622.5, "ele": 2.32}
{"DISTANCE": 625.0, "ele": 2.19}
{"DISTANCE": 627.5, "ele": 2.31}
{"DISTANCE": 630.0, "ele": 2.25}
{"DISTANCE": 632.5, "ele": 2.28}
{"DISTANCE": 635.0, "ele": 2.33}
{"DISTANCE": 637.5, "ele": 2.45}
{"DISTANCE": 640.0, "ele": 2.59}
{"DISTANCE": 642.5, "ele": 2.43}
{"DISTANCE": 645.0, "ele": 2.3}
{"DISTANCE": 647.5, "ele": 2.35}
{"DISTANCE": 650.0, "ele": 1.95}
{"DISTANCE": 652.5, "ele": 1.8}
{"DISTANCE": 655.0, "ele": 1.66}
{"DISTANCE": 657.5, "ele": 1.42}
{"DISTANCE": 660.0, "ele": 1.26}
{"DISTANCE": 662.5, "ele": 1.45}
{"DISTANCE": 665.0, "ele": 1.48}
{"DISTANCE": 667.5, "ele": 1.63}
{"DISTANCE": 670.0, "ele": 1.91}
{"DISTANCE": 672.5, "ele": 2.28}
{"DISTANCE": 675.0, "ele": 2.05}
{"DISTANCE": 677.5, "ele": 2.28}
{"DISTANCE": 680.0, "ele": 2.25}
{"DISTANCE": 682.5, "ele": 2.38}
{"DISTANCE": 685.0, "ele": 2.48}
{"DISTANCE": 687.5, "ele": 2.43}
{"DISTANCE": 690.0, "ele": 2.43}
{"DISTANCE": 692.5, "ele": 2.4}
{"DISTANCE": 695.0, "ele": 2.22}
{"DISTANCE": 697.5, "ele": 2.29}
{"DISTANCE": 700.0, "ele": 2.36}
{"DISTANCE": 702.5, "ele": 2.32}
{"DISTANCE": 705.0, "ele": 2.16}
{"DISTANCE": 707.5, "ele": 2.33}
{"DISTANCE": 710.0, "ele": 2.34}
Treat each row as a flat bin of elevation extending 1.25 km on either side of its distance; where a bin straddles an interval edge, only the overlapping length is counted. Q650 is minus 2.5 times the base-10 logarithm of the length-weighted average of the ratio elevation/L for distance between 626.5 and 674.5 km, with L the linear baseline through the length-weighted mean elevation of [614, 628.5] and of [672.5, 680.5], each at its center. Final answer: 0.12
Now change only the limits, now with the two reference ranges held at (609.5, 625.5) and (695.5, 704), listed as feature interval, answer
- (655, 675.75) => 0.345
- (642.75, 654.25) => 0.092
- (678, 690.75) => -0.037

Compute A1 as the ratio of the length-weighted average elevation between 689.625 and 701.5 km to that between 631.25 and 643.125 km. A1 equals 0.97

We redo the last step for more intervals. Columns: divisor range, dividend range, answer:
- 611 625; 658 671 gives 0.67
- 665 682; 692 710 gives 1.13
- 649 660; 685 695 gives 1.46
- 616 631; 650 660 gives 0.71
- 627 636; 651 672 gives 0.70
